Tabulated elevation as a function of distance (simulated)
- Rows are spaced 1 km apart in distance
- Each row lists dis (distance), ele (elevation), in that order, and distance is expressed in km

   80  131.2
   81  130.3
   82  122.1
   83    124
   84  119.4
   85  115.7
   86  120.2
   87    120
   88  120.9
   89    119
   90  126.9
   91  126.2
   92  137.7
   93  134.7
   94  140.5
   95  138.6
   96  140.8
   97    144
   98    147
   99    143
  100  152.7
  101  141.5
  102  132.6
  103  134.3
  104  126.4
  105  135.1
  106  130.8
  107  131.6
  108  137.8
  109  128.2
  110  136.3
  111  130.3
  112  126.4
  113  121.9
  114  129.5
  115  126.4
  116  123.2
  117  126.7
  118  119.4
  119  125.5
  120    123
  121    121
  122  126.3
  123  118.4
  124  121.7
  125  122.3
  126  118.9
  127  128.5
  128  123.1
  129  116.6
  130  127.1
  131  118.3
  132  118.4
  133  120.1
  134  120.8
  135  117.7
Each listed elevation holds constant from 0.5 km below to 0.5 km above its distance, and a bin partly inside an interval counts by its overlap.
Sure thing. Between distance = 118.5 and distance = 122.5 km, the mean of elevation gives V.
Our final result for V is 124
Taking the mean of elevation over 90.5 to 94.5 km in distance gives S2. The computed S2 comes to 135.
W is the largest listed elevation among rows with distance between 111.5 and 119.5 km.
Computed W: 129.5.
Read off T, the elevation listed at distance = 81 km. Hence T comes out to 130.3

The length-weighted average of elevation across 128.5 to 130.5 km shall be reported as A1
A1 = 122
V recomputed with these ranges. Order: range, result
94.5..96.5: 140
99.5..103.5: 140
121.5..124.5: 122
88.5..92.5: 127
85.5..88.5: 120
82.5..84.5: 122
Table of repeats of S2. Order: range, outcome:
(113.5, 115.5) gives 128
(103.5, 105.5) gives 131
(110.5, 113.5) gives 126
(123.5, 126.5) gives 121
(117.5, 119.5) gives 122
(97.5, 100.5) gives 148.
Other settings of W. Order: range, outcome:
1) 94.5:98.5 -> 147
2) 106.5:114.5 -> 137.8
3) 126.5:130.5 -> 128.5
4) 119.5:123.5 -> 126.3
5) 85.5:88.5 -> 120.9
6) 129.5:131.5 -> 127.1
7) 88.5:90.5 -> 126.9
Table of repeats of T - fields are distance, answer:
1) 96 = 140.8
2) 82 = 122.1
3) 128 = 123.1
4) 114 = 129.5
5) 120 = 123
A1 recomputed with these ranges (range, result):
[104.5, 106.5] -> 133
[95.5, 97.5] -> 142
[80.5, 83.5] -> 125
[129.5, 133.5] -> 121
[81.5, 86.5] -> 120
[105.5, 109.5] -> 132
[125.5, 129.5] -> 122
